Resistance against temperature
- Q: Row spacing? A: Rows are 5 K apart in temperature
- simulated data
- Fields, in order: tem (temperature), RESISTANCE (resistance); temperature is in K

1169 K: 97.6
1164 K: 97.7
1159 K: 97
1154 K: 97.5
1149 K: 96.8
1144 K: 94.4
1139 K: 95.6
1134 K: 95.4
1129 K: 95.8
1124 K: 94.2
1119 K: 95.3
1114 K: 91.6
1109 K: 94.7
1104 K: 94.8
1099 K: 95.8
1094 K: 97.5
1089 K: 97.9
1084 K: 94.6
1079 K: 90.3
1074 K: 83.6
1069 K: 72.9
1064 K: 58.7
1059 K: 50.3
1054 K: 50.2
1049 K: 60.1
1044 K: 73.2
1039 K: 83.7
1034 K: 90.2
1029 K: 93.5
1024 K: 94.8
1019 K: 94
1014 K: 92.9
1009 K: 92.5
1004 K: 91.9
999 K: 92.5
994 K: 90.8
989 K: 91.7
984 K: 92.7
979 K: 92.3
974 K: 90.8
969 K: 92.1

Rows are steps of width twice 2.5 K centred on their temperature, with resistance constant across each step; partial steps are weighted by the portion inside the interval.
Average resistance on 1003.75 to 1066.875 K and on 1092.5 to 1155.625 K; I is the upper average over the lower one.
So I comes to 1.2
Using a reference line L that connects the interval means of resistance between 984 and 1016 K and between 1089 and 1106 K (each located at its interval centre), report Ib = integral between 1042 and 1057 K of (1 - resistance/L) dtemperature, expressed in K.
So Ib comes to 5.4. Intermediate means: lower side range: 92.1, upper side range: 96.3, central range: 60.4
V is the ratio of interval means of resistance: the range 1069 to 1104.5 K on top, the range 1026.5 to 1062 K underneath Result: 1.3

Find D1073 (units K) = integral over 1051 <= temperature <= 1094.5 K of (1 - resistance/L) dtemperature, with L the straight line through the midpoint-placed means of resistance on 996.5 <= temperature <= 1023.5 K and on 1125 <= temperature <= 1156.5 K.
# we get 8.4 K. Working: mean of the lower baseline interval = 92.9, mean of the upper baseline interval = 95.8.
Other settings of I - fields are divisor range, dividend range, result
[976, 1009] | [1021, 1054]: 0.87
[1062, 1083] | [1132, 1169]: 1.23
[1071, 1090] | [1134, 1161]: 1.06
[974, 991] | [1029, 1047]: 0.90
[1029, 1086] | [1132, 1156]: 1.29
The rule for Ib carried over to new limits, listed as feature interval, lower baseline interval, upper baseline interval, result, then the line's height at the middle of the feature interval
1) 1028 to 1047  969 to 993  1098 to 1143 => 1.9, 93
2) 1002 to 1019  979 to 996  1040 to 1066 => -2.6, 80.6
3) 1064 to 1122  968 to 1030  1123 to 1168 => 2.8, 94.8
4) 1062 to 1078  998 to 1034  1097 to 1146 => 3.4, 93.9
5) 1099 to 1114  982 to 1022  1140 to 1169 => 0.1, 95.3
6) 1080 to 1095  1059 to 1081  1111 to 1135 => -3.0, 80.1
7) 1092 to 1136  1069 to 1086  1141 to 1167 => -1.7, 91.6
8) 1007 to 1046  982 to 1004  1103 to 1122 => 1.3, 92.5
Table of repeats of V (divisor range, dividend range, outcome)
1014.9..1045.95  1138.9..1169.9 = 1.09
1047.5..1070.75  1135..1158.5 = 1.66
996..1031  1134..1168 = 1.04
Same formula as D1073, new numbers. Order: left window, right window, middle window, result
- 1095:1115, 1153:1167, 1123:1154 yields 0.24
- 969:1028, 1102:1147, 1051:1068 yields 7.00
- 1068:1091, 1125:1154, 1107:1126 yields -0.19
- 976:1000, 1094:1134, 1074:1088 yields 0.39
